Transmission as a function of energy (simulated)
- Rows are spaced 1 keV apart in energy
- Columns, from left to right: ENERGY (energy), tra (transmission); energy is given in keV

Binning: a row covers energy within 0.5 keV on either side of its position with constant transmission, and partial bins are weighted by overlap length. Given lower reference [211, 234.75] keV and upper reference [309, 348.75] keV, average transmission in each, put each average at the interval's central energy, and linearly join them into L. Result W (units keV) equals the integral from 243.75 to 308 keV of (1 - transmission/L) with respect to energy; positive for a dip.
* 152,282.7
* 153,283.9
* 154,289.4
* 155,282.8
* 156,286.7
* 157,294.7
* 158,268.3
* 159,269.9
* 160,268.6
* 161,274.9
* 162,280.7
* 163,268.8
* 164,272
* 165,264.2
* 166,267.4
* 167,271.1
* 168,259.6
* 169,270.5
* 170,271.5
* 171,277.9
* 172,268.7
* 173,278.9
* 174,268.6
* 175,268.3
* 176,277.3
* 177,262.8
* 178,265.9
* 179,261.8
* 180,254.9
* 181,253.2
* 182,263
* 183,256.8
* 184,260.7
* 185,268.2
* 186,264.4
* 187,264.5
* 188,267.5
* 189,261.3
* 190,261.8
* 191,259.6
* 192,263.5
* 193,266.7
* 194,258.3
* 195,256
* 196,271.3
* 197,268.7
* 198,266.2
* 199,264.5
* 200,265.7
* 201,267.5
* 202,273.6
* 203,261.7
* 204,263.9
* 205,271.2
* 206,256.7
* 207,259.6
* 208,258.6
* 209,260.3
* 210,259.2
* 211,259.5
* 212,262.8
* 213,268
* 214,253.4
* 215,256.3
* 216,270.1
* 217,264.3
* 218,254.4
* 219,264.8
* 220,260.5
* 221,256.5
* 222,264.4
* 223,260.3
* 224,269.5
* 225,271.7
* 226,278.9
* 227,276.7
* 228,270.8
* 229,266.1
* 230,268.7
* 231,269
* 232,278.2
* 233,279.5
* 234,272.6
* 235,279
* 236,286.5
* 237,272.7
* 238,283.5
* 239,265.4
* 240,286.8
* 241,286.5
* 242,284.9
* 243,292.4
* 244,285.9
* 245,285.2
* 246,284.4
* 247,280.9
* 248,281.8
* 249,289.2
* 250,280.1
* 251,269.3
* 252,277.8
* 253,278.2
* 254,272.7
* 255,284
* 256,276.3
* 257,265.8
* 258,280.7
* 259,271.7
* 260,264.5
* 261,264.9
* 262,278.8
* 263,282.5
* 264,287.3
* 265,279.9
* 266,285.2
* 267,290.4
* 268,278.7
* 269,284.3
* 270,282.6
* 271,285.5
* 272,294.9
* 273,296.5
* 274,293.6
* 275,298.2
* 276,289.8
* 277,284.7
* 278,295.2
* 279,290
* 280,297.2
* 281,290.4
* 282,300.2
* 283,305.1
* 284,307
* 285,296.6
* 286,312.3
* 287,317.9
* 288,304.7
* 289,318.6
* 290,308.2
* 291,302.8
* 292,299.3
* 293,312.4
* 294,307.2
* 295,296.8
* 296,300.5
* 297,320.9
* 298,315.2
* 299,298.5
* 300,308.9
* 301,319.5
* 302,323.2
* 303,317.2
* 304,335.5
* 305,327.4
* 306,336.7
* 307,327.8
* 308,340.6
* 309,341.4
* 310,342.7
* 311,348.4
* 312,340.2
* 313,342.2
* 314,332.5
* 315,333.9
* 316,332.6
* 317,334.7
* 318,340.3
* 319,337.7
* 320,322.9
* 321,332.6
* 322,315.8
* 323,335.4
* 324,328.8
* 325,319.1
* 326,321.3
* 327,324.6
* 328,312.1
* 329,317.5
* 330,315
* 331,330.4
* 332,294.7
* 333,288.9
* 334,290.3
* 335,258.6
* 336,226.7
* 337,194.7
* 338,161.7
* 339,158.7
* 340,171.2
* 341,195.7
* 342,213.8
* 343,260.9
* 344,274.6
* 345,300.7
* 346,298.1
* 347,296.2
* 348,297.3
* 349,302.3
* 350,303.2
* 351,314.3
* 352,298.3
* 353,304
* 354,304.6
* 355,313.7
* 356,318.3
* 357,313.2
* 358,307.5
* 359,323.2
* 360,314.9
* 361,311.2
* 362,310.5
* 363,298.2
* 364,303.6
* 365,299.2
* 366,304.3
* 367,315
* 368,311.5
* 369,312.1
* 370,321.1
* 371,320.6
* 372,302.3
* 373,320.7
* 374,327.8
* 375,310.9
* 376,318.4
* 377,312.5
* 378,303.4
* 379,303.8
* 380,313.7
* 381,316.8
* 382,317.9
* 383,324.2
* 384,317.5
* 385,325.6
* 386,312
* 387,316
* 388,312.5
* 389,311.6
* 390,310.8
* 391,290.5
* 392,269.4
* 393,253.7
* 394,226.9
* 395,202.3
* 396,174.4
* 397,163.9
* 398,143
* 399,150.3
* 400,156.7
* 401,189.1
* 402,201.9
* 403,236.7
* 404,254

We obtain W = -3.4 keV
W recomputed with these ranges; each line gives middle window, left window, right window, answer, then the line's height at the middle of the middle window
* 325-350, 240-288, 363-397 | 2.1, 293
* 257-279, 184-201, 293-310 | 1.4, 303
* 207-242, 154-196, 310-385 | 1.1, 278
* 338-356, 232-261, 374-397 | 1.1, 288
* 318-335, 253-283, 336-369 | -2.1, 282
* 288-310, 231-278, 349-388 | -1.8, 294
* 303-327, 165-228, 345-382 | -2.9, 297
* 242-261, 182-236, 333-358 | -0.9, 266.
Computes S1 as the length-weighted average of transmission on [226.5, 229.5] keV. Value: 271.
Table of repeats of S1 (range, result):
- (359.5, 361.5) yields 313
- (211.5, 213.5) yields 265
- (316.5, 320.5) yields 334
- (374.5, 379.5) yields 310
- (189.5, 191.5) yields 261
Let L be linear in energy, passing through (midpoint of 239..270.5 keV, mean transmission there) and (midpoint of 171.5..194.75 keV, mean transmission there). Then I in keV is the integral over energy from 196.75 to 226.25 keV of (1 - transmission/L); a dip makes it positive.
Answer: 0.8 keV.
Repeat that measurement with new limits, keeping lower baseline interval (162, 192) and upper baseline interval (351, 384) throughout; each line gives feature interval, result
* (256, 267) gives 0.4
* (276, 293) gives -0.6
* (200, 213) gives 0.5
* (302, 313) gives -1.4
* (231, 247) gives 0.0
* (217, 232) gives 0.6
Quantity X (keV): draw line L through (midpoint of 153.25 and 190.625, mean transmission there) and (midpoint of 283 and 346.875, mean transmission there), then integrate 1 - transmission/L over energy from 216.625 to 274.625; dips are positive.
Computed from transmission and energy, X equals 1.9 keV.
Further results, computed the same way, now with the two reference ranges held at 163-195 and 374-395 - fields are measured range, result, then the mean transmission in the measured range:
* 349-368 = -0.7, 309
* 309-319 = -1.7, 339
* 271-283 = -0.5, 294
